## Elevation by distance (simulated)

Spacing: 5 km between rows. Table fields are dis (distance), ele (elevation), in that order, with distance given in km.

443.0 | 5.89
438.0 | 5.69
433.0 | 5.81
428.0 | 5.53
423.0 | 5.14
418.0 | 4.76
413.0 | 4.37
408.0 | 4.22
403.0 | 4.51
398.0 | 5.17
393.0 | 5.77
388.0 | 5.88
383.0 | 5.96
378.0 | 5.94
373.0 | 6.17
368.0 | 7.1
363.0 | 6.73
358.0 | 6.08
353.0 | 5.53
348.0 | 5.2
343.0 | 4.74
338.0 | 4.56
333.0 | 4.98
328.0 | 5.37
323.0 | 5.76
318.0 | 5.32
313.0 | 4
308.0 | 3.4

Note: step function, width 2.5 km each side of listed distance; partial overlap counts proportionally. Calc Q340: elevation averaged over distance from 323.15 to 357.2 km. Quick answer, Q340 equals 5.16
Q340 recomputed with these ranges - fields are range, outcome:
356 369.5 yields 6.62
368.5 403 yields 5.79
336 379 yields 5.79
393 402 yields 5.23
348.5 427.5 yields 5.55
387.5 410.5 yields 5.04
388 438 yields 5.11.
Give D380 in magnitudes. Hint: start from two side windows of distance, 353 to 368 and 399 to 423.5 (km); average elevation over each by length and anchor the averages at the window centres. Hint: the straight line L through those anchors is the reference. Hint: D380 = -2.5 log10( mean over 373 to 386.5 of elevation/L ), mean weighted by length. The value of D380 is -0.053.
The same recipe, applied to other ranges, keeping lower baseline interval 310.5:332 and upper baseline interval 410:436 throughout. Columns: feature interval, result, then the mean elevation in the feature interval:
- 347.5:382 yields -0.20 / 6.15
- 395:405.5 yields 0.05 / 4.88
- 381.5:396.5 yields -0.14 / 5.82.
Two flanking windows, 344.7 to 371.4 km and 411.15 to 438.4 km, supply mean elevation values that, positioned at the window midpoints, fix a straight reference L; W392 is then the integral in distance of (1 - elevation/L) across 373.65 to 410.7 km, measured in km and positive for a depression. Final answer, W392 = 1.7 km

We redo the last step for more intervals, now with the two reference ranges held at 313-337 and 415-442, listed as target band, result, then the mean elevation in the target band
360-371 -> -3.3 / 6.84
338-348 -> 0.8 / 4.81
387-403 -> -0.3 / 5.41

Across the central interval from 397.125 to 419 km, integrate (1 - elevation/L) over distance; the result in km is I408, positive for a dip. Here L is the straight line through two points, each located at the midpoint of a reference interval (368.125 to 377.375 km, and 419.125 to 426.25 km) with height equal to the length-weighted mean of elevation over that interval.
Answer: 3.7 km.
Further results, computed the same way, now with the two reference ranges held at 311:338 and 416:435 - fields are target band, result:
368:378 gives -2.3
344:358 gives -0.8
